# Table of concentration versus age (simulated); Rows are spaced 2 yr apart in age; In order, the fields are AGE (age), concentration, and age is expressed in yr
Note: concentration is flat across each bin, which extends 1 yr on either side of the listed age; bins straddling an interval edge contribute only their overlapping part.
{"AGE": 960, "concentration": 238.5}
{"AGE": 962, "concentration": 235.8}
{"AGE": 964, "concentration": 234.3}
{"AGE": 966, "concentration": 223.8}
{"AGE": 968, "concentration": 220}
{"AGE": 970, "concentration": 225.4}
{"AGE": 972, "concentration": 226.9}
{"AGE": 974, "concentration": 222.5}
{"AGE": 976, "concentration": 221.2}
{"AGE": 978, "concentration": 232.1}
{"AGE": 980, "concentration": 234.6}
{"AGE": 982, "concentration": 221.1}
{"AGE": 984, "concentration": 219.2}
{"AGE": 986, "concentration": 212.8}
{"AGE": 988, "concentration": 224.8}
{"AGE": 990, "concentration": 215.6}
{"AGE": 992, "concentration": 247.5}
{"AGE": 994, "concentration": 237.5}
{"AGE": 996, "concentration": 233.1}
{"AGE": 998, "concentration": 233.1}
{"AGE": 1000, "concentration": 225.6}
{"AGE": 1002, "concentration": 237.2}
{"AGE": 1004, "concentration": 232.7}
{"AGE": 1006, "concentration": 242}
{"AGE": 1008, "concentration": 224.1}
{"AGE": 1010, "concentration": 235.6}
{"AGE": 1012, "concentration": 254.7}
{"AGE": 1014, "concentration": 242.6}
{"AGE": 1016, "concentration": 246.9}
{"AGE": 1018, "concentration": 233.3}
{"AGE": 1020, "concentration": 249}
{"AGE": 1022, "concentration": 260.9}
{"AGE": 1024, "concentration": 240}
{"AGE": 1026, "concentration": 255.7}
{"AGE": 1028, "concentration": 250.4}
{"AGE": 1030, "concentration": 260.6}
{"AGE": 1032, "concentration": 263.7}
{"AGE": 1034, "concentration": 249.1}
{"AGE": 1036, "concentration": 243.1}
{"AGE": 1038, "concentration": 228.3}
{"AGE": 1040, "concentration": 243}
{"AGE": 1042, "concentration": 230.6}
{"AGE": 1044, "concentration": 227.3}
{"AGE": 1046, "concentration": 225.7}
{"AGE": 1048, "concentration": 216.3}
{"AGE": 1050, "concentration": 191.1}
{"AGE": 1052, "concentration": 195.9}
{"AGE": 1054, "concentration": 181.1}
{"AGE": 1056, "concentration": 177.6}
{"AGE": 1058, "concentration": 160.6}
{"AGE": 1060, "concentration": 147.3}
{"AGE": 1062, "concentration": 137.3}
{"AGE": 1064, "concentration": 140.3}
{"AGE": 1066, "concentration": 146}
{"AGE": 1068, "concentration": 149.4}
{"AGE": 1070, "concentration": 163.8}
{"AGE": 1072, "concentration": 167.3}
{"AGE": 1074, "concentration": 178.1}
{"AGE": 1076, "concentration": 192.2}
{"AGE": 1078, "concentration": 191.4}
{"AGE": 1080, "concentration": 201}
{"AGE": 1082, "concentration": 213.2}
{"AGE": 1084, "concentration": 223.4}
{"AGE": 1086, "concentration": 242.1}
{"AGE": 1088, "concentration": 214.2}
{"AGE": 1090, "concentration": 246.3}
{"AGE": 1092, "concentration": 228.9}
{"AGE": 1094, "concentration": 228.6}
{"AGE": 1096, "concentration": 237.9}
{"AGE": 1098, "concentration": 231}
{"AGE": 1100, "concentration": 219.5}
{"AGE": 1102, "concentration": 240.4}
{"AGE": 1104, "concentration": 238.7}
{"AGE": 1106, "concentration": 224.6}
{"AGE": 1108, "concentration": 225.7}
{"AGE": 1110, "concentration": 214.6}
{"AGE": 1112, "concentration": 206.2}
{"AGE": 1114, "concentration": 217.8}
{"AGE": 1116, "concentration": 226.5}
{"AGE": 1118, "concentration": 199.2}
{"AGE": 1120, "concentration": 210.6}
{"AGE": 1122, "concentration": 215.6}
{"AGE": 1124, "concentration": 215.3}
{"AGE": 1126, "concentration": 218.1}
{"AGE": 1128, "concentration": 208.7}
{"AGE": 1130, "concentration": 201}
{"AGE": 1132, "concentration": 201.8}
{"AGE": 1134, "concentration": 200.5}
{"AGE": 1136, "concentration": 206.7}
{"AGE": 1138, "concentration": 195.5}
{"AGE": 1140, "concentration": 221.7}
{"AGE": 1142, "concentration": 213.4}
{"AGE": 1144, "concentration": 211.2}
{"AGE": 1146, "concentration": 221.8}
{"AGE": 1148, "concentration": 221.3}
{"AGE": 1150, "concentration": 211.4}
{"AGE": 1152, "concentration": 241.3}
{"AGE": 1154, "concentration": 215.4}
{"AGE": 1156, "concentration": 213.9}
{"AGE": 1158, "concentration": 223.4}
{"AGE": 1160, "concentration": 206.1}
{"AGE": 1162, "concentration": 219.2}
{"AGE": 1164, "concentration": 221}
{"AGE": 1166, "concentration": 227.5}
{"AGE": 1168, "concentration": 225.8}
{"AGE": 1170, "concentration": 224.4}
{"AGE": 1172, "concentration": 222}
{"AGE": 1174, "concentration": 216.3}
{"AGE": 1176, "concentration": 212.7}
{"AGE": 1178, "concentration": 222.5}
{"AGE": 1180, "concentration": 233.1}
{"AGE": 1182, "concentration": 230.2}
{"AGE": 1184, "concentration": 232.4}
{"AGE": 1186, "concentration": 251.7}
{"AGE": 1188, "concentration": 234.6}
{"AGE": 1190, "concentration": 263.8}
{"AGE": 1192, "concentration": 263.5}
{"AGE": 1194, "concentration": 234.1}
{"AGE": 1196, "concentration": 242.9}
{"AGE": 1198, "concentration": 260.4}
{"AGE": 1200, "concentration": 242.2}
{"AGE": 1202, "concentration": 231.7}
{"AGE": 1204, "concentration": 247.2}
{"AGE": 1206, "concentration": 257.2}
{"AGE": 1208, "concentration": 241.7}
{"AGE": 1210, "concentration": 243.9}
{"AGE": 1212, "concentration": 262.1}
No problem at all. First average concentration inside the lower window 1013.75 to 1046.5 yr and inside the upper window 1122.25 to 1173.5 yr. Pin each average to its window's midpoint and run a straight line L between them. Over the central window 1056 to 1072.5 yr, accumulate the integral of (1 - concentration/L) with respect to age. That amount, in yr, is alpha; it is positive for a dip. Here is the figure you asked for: 5.8 yr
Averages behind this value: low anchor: 244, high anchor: 216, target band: 153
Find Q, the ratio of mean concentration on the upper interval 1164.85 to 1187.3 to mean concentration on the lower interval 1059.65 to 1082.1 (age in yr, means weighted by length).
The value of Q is 1.4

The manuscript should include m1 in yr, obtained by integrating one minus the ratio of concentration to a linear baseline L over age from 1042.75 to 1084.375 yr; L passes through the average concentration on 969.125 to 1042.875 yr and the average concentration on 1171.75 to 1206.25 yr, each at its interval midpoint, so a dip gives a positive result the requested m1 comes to 9.7 yr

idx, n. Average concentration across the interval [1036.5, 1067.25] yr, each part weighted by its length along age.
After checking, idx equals 190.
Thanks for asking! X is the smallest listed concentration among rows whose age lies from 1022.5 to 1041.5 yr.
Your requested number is 228.3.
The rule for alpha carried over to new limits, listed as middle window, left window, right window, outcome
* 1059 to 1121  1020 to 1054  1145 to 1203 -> 7.9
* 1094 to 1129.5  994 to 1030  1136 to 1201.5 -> 1.8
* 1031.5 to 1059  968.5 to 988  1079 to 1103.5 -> 1.2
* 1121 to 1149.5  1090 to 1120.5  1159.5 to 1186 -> 1.7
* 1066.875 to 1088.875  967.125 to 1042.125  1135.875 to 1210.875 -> 3.7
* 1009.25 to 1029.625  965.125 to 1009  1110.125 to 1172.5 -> -2.0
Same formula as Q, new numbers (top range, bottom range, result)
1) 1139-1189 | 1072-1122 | 1.02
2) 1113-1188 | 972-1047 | 0.92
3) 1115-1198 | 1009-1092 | 1.04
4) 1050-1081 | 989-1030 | 0.70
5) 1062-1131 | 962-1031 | 0.88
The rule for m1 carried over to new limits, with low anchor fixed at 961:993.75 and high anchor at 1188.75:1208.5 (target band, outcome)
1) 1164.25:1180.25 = 1.52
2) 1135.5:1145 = 1.28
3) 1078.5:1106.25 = 1.24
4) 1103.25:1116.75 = 1.01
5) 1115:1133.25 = 2.30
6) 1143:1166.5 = 2.39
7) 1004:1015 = -0.46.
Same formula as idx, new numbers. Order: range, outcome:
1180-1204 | 244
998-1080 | 214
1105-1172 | 215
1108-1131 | 213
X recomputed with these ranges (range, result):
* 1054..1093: 137.3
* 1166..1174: 216.3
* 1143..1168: 206.1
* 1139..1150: 211.2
